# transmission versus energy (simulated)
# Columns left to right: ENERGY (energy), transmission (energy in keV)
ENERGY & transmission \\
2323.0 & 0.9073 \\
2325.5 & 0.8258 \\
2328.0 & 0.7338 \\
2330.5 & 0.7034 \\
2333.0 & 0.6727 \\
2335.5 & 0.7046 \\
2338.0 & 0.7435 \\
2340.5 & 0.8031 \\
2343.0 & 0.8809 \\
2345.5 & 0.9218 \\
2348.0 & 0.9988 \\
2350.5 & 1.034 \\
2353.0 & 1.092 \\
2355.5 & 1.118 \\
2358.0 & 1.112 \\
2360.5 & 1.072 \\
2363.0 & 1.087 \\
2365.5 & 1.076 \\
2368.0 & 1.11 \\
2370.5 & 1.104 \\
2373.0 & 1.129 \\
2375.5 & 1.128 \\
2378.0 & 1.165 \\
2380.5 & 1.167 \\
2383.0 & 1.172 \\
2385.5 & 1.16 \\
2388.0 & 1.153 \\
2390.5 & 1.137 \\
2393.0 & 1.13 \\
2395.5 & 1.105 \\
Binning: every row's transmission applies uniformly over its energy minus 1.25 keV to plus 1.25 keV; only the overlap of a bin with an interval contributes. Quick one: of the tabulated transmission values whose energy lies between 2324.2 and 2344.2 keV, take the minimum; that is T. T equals 0.6727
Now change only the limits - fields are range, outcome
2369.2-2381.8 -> 1.104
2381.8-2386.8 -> 1.16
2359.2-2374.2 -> 1.072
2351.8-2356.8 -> 1.092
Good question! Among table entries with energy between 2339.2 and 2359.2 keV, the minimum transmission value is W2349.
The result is 0.8031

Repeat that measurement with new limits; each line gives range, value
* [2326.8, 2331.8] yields 0.7034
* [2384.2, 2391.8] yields 1.137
